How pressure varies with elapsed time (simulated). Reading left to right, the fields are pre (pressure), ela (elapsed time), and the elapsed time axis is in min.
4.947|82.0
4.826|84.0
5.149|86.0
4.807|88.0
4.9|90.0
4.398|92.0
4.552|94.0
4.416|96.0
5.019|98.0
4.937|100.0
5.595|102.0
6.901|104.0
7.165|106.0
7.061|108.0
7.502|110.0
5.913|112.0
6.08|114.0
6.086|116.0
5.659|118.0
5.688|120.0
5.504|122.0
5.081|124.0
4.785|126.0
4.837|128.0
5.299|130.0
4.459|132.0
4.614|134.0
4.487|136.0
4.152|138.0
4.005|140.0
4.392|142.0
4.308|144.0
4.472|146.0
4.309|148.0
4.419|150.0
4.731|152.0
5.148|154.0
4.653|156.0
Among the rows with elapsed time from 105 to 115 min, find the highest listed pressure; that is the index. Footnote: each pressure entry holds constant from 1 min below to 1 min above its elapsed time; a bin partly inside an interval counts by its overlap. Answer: 7.502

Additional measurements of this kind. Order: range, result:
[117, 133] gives 5.688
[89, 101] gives 5.019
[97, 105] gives 6.901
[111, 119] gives 6.086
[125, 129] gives 4.837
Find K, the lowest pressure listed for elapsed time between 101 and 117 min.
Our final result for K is 5.595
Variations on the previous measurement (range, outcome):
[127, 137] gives 4.459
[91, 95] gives 4.398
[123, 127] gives 4.785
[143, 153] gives 4.308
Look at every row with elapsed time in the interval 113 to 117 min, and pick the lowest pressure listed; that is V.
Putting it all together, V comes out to 6.08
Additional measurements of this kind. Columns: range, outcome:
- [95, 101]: 4.416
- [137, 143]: 4.005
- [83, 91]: 4.807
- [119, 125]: 5.081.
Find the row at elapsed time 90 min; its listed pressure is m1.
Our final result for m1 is 4.9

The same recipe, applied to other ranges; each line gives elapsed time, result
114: 6.08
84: 4.826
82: 4.947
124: 5.081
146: 4.472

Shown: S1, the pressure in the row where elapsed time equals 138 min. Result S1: 4.152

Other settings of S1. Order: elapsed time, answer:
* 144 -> 4.308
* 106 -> 7.165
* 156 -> 4.653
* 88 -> 4.807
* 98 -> 5.019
